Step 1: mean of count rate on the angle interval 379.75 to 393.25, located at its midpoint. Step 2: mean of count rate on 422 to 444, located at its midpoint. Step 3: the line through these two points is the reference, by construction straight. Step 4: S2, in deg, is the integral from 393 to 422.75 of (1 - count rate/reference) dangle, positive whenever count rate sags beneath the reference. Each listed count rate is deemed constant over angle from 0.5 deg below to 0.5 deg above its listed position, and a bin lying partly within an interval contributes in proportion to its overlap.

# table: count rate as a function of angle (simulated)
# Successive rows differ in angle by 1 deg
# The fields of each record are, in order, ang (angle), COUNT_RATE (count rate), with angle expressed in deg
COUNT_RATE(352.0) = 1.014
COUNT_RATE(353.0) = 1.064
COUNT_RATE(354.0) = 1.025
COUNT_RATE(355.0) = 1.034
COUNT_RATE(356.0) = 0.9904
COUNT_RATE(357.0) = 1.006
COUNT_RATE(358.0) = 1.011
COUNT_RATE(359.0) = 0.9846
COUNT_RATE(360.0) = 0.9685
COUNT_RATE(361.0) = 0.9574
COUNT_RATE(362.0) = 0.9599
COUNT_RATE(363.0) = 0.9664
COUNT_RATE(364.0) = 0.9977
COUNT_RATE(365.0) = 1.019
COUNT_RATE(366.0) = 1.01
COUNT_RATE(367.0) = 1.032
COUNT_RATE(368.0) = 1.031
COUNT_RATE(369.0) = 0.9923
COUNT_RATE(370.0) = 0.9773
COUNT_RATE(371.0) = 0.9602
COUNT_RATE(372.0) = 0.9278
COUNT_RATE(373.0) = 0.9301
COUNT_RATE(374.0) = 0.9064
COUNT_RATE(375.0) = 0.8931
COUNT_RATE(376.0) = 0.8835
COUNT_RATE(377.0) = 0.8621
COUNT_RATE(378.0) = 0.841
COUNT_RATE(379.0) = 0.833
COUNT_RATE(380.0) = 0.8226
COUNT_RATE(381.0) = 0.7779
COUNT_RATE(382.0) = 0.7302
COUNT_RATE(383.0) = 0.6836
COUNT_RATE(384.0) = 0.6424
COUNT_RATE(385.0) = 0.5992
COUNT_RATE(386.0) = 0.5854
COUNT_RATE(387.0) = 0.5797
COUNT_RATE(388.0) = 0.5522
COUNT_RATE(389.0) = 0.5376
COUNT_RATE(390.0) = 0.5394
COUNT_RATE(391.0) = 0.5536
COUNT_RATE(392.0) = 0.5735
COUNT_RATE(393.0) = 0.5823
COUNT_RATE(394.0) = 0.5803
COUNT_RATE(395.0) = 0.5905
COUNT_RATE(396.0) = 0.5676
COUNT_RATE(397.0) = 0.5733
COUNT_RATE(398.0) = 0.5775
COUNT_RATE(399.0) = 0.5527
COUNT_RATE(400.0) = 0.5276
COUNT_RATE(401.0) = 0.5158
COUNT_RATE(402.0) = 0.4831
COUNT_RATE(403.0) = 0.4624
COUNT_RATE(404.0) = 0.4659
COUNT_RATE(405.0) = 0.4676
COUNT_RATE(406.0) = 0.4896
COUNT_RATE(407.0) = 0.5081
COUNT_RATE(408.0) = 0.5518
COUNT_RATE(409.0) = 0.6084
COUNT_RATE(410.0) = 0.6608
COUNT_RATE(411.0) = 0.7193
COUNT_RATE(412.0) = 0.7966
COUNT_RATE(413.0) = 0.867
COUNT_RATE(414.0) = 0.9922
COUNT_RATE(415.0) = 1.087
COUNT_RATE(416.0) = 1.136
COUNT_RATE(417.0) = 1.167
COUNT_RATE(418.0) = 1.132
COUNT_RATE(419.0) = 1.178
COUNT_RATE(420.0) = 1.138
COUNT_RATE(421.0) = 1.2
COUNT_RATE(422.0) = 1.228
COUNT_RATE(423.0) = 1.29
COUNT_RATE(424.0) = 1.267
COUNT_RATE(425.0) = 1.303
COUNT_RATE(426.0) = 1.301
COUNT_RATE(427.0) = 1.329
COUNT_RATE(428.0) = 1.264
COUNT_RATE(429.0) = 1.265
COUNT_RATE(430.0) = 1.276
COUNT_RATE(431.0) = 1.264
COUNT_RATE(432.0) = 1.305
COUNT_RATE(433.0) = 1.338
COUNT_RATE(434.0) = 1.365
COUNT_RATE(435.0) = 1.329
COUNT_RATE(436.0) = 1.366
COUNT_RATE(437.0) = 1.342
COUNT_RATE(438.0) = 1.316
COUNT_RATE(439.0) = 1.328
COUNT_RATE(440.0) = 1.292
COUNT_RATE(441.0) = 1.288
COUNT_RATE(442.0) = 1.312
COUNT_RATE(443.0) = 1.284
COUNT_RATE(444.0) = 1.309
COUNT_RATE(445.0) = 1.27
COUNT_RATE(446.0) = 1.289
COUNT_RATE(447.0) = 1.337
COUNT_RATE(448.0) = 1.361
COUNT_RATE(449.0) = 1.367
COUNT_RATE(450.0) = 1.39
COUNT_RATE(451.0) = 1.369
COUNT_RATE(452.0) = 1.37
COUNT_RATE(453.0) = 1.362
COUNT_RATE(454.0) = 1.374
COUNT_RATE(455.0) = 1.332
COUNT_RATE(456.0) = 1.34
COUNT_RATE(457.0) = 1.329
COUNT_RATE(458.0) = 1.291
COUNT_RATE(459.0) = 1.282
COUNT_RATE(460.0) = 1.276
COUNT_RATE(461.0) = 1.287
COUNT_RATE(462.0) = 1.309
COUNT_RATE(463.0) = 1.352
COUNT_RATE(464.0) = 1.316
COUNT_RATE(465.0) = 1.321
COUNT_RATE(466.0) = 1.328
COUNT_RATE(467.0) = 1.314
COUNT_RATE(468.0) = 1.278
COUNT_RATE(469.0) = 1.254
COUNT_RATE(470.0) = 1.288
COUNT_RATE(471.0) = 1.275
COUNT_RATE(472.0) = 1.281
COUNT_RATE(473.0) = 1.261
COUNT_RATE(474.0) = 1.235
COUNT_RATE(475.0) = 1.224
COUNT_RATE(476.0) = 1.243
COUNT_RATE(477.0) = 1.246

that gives 6.3 deg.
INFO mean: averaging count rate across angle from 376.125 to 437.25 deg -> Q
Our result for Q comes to 0.862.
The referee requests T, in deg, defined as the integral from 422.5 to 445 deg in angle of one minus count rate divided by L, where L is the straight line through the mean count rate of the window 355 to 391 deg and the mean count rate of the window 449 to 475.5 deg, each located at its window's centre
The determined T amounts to -2.7 deg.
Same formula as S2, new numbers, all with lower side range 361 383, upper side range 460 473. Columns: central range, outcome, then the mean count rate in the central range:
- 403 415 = 4.6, 0.659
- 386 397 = 4.7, 0.567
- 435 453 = -1.8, 1.33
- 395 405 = 4.9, 0.525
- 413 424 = -0.4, 1.15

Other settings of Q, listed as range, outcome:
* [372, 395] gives 0.706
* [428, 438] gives 1.31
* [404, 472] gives 1.19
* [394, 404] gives 0.537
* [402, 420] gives 0.783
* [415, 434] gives 1.24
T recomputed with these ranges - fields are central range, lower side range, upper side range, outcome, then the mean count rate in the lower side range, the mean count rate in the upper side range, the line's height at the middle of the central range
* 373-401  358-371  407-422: 8.74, 0.991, 0.94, 0.968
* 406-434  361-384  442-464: 2.11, 0.906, 1.33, 1.15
